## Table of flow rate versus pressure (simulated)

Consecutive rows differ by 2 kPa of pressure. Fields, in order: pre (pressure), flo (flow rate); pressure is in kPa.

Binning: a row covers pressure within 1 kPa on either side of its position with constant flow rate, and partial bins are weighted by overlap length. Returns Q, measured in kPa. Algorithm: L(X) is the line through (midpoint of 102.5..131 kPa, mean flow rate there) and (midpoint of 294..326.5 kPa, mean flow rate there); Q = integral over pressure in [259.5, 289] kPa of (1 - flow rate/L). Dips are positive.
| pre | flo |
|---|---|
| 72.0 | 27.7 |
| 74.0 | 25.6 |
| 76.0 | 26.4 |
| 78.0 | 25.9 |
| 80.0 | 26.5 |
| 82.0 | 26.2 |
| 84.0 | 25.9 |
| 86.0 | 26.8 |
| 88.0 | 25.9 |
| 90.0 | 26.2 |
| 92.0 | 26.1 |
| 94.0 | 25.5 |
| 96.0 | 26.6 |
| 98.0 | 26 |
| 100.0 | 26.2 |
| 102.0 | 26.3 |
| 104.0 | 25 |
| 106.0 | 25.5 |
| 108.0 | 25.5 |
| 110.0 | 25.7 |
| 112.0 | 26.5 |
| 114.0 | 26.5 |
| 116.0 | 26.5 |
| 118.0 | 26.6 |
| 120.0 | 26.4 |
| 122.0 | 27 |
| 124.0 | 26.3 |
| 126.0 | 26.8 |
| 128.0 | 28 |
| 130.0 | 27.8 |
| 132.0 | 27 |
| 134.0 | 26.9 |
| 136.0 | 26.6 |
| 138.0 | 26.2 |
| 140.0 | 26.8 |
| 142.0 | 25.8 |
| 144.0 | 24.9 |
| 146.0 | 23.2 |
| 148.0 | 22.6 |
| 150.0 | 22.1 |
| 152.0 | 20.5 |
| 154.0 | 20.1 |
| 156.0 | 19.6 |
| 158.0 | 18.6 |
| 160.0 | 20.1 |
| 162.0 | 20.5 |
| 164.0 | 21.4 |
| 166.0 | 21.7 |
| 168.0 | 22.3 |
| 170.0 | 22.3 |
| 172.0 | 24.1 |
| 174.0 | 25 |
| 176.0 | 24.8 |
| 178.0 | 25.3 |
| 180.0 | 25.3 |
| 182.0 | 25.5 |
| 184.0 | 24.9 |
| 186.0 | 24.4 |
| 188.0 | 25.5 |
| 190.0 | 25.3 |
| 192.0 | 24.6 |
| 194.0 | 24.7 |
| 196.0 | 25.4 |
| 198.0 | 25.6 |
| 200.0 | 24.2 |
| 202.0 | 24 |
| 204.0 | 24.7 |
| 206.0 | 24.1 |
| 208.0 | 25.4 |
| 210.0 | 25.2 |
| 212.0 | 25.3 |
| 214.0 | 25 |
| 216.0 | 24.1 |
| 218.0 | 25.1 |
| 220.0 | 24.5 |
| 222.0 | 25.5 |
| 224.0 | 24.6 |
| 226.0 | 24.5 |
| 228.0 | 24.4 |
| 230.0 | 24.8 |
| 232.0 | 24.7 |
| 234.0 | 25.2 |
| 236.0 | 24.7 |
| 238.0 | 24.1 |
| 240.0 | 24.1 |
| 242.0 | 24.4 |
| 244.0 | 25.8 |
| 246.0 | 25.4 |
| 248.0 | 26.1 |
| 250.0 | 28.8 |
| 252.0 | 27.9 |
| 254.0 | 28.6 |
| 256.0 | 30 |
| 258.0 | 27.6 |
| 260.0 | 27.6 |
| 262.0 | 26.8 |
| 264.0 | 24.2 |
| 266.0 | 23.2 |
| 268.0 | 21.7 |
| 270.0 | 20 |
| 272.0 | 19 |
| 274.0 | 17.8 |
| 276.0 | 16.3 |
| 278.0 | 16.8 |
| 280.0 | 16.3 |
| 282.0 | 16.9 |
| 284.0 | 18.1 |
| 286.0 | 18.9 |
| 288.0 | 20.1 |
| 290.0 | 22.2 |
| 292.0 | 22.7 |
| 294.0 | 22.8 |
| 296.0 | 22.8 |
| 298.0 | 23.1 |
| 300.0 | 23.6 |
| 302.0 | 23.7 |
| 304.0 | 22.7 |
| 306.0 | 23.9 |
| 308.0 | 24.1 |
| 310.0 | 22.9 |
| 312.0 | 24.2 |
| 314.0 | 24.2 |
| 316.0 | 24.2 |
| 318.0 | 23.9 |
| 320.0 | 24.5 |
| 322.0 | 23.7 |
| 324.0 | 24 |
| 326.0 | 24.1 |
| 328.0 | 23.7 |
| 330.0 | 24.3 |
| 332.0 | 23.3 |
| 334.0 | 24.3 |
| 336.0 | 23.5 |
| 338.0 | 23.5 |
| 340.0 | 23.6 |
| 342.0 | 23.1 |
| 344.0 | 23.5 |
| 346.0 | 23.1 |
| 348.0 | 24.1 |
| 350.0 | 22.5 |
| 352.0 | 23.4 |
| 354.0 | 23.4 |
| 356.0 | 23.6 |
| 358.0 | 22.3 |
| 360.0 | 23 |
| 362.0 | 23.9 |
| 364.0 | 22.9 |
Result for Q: 5.0 kPa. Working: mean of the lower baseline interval 26.4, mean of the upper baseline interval 23.7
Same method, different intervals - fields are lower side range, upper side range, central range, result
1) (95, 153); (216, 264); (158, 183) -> 2.7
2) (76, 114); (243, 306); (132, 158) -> 1.5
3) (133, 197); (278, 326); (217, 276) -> -4.9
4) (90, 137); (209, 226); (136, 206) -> 5.2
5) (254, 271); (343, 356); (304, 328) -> 0.2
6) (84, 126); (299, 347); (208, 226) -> 0.0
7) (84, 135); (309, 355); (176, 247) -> 0.8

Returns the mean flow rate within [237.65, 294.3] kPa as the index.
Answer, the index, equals 22.9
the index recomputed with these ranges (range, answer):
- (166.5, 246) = 24.7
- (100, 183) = 24.5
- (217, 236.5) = 24.8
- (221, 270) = 25.5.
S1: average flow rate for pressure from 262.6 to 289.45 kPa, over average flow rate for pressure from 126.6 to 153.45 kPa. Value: 0.8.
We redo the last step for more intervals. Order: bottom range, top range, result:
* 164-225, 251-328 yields 0.93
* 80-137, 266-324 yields 0.82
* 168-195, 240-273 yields 1.03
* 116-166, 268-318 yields 0.87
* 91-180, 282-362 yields 0.94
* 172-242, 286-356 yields 0.94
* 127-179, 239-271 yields 1.09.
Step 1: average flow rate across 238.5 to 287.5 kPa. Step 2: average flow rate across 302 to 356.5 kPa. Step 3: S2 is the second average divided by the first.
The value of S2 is 1.03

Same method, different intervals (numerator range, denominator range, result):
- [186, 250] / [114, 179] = 1.03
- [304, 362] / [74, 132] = 0.90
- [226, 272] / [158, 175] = 1.15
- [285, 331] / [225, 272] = 0.92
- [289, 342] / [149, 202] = 1.02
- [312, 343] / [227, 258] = 0.92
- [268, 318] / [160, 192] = 0.89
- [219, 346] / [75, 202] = 0.94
